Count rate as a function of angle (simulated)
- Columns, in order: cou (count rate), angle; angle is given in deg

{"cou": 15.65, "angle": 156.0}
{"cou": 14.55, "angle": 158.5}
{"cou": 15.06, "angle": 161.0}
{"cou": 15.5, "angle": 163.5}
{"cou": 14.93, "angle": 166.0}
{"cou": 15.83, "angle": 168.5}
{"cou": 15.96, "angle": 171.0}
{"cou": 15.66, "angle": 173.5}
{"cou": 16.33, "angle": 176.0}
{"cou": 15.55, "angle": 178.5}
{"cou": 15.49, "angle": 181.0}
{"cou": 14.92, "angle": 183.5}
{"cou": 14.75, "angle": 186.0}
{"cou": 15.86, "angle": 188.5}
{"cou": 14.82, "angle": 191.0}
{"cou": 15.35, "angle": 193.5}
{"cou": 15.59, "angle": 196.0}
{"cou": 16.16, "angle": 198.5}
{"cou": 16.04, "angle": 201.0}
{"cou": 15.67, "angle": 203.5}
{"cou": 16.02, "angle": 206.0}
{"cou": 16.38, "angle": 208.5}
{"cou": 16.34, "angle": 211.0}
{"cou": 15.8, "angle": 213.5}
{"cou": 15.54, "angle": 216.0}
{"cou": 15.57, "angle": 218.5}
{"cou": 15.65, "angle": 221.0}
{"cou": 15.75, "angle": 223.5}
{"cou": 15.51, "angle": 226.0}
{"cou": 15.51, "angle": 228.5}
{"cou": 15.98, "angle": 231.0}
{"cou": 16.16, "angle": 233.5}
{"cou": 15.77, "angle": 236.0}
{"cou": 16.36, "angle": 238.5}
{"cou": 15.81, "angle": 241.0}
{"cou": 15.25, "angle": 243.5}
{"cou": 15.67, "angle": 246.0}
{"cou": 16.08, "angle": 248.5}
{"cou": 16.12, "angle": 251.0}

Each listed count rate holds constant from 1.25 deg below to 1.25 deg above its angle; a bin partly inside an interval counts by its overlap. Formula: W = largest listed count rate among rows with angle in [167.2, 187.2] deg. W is 16.33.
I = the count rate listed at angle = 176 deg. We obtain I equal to 16.33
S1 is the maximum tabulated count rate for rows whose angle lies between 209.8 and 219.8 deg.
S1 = 16.34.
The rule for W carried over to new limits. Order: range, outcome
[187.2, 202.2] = 16.16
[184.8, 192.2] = 15.86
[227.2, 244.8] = 16.36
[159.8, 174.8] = 15.96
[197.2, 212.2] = 16.38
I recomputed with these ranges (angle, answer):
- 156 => 15.65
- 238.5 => 16.36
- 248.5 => 16.08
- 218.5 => 15.57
